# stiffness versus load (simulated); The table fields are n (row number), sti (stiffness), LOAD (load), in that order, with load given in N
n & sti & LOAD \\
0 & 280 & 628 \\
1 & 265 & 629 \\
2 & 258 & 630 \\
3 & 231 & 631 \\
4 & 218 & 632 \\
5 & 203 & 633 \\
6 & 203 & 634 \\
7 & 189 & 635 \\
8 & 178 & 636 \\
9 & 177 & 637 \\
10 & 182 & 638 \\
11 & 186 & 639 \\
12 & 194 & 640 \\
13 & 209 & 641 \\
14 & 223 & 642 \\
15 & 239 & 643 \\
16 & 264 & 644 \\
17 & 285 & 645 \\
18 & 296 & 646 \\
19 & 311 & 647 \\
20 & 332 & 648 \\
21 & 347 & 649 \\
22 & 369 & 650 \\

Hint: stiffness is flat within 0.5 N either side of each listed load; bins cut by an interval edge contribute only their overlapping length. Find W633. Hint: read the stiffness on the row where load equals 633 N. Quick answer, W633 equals 203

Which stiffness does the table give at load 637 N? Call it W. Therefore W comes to 177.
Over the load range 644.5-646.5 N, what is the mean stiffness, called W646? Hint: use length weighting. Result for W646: 290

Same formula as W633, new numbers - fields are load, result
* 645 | 285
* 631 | 231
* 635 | 189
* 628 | 280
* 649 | 347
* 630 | 258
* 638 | 182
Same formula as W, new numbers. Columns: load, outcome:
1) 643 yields 239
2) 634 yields 203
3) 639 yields 186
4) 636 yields 178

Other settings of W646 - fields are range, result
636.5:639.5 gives 182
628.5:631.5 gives 251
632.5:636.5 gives 193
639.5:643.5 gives 216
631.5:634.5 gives 208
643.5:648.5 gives 298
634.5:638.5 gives 182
